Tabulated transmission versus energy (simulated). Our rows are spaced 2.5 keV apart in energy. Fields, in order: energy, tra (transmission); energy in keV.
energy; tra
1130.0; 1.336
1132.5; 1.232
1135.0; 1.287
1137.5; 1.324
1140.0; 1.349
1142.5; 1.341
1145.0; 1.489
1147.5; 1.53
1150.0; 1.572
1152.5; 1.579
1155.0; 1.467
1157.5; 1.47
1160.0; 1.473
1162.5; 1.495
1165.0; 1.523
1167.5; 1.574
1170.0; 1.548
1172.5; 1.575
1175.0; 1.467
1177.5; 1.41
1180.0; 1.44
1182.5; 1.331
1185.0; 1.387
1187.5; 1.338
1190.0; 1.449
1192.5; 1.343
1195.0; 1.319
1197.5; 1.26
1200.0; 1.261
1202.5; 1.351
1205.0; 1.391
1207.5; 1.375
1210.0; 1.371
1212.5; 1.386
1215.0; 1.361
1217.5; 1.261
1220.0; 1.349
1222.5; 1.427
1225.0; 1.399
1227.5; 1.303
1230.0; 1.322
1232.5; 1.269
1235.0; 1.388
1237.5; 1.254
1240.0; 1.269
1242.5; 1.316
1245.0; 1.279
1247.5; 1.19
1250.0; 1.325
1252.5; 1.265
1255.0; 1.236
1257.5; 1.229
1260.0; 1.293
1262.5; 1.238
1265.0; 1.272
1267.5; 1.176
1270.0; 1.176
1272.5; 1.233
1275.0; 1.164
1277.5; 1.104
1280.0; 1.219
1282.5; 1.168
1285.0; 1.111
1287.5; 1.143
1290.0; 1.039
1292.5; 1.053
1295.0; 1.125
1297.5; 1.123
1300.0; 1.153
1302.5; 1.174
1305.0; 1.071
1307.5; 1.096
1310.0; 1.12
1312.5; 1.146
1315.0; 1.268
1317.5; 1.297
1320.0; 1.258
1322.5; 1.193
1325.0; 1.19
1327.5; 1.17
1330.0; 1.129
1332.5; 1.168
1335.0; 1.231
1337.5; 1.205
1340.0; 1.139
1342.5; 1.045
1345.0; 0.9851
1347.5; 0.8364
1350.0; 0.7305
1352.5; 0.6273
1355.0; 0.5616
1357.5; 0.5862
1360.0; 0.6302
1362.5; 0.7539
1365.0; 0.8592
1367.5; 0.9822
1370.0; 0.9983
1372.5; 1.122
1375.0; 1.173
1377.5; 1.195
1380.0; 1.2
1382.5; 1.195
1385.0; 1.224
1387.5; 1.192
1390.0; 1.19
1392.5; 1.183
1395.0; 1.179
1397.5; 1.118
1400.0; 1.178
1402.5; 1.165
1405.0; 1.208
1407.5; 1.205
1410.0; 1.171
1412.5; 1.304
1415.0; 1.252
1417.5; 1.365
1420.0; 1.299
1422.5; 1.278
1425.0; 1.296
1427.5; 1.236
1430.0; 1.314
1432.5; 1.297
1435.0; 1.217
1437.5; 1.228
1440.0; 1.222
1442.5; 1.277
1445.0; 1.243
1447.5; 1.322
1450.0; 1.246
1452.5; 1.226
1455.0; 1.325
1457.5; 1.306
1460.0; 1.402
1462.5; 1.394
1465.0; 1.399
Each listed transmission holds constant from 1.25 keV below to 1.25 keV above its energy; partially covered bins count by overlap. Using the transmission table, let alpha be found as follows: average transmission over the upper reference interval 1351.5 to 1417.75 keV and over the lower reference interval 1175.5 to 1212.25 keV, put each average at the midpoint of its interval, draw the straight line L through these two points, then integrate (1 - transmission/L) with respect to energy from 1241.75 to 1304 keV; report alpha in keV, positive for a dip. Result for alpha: 2.5 keV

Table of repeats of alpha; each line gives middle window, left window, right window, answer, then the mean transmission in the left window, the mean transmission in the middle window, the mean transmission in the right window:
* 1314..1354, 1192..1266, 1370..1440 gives 5.4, 1.31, 1.09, 1.22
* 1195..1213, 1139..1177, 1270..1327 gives 0.6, 1.5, 1.34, 1.16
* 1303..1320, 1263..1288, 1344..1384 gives -1.7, 1.18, 1.17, 0.904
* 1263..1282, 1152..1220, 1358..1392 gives 0.8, 1.41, 1.19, 1.05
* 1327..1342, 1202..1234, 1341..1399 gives -1.4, 1.35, 1.17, 0.983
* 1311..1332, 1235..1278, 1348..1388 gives -2.8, 1.24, 1.2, 0.933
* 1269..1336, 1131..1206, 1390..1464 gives 8.8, 1.42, 1.16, 1.26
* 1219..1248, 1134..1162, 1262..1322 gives -0.9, 1.45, 1.32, 1.16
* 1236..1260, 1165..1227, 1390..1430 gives 1.6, 1.39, 1.27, 1.23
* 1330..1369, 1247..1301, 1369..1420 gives 9.6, 1.18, 0.898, 1.19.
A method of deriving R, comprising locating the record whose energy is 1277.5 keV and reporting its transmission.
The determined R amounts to 1.104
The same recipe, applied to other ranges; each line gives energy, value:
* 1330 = 1.129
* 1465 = 1.399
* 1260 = 1.293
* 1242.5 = 1.316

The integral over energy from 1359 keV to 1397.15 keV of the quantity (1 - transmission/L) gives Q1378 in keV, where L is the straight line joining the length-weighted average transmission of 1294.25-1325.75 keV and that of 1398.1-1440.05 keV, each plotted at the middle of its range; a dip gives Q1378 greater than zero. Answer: 4.5 keV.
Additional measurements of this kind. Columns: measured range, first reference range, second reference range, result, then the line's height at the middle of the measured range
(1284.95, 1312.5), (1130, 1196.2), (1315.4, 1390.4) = 0.91 keV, 1.15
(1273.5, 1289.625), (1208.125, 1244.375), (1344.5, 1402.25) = 0.77 keV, 1.2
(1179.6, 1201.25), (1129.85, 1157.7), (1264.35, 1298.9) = -0.30 keV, 1.33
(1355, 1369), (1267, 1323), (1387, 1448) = 5.27 keV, 1.2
